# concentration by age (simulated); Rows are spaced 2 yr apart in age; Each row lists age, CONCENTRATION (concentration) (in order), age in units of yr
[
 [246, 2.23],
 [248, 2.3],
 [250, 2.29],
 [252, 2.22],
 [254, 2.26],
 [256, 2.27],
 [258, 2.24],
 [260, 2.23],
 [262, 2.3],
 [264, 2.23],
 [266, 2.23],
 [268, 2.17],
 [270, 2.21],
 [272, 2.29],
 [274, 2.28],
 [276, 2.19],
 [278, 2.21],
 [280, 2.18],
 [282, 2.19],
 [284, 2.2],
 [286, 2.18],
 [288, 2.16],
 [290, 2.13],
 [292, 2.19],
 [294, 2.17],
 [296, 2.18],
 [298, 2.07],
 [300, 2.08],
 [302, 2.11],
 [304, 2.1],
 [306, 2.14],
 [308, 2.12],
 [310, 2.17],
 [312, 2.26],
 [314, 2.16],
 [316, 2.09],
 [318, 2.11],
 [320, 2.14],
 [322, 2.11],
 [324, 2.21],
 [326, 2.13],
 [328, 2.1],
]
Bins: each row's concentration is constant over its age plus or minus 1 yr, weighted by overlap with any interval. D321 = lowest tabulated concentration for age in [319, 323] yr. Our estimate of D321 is 2.11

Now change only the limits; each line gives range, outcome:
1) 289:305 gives 2.07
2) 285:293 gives 2.13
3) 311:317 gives 2.09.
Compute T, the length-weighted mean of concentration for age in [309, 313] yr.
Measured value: 2.21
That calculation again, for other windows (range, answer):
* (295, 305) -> 2.11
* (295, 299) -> 2.12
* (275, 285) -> 2.19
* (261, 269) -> 2.23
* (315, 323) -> 2.11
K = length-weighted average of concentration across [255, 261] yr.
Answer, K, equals 2.25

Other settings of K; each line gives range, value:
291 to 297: 2.18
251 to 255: 2.24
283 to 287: 2.19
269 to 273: 2.25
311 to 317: 2.17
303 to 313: 2.16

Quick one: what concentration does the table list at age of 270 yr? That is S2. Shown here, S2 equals 2.21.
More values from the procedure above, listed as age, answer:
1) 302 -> 2.11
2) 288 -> 2.16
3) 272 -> 2.29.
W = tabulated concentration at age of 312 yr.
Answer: 2.26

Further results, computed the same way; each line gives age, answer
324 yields 2.21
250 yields 2.29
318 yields 2.11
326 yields 2.13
